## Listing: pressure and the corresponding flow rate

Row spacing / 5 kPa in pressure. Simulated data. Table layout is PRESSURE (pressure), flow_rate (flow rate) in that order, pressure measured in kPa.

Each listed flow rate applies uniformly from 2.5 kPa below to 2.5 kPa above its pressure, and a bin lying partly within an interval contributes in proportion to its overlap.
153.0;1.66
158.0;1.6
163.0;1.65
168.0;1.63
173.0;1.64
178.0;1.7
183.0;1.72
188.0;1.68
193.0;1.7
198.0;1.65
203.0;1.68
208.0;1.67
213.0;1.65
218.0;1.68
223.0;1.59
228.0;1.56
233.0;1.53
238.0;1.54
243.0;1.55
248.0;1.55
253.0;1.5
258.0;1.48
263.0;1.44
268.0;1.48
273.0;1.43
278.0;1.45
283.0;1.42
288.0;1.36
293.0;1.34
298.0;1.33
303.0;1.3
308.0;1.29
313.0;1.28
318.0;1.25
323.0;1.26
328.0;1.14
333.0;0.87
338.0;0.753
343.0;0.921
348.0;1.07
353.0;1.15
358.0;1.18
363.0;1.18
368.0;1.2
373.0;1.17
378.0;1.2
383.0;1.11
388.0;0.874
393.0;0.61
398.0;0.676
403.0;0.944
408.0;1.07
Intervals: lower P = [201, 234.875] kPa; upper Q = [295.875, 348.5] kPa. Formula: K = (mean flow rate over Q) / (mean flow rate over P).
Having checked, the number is 0.7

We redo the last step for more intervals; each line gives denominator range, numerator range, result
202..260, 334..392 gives 0.67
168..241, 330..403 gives 0.61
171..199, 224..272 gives 0.90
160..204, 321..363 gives 0.63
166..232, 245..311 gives 0.85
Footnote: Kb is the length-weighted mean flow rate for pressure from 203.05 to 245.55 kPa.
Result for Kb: 1.6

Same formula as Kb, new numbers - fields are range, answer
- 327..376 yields 1.06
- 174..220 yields 1.68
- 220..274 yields 1.52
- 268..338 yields 1.27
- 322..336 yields 1.06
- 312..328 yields 1.24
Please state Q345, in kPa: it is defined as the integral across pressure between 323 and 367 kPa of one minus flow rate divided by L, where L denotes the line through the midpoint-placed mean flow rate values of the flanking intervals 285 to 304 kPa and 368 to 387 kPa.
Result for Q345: 6.0 kPa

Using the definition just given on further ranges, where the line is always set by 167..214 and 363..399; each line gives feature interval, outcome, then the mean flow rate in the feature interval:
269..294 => -1.00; 1.41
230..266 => -1.01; 1.51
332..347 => 3.66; 0.868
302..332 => -0.04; 1.23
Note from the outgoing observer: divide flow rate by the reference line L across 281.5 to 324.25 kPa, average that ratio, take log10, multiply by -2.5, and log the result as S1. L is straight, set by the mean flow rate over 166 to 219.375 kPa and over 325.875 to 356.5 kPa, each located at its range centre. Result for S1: -0.13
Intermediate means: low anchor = 1.67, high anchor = 0.988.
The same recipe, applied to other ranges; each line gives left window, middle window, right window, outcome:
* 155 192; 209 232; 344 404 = -0.072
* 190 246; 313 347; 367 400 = 0.129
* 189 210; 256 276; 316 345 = -0.084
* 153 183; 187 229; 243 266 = -0.049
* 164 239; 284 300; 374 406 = -0.046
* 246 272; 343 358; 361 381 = 0.139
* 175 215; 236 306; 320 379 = -0.037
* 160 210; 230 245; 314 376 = -0.041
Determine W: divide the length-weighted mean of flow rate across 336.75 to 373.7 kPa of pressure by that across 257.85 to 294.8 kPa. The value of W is 0.76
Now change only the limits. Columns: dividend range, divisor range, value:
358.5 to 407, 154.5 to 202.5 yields 0.60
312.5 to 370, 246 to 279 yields 0.74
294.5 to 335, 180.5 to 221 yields 0.73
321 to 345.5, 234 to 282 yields 0.66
